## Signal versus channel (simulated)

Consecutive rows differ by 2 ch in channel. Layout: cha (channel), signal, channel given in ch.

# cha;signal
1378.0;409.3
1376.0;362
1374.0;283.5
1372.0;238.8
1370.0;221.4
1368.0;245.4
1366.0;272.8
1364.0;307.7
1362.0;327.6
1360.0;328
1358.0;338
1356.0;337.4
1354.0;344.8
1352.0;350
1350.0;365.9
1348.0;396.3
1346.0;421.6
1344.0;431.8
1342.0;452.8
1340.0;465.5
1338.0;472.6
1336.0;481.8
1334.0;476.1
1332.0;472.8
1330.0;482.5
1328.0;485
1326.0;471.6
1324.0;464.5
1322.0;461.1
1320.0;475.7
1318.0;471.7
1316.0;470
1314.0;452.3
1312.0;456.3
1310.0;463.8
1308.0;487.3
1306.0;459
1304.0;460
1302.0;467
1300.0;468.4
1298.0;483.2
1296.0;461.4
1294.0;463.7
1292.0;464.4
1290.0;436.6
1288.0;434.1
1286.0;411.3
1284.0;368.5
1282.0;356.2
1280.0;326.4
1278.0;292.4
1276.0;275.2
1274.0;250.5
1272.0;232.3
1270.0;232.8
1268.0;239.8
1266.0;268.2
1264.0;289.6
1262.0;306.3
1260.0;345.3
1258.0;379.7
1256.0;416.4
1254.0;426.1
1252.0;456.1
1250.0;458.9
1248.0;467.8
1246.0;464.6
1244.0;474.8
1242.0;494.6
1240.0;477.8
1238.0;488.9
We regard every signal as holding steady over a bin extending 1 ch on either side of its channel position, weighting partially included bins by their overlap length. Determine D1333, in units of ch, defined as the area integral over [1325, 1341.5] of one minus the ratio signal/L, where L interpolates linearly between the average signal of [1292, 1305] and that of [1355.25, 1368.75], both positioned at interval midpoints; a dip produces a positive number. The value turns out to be -4.1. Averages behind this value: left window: 467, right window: 309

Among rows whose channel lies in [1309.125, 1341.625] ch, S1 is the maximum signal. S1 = 485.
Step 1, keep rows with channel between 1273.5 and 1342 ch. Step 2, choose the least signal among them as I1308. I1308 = 250.5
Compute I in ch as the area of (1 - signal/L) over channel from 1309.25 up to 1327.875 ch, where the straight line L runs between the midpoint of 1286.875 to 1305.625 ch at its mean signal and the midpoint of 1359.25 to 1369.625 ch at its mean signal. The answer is -2.88 ch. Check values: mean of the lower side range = 460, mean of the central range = 466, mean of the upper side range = 291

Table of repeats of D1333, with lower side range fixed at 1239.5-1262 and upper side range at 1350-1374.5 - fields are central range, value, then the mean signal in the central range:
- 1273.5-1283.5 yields 2.38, 306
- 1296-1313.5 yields -4.54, 467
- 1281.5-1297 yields -1.51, 427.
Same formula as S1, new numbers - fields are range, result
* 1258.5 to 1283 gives 356.2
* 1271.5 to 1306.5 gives 483.2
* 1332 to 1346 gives 481.8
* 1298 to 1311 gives 487.3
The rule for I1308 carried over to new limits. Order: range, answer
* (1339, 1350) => 365.9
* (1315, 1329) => 461.1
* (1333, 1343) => 452.8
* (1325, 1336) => 471.6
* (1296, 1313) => 456.3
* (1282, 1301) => 356.2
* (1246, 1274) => 232.3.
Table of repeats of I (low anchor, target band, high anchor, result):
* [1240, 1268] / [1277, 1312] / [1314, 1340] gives 0.87 ch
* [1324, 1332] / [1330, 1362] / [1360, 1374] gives -2.05 ch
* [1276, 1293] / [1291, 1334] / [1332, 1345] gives -4.69 ch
